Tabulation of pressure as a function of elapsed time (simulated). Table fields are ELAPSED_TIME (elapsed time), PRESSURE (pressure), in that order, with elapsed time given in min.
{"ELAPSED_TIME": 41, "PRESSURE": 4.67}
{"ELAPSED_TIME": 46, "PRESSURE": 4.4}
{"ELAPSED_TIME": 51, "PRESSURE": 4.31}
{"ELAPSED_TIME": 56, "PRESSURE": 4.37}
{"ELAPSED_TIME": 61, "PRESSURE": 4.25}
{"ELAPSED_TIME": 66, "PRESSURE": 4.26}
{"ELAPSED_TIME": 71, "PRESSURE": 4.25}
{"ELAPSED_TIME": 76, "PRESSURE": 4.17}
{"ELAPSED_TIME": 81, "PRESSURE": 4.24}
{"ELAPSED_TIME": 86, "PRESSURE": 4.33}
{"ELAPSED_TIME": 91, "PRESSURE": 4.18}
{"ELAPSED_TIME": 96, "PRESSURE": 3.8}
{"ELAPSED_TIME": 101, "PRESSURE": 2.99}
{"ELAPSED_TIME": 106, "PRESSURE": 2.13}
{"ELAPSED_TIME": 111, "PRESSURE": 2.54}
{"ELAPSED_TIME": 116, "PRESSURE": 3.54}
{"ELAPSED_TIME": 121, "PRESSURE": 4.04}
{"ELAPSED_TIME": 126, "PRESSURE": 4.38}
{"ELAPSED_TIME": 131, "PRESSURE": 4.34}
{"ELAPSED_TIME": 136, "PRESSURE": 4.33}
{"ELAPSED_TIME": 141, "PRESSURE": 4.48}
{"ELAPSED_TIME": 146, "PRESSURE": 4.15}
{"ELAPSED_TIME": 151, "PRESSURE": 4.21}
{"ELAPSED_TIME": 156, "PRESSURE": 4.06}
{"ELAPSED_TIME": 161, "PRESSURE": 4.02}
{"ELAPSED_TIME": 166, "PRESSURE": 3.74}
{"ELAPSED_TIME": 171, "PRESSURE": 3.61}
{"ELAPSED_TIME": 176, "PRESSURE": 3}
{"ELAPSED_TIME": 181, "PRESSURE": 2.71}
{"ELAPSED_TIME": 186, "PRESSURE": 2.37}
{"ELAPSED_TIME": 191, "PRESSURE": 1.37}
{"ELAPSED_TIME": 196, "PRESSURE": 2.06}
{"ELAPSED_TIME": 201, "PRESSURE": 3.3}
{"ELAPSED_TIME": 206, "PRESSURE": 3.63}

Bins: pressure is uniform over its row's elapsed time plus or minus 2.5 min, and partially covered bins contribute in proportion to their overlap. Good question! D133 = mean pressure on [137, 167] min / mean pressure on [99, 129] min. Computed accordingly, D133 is 1.3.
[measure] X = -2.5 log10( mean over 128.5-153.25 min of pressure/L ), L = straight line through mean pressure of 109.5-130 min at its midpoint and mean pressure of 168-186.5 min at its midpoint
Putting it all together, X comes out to -0.24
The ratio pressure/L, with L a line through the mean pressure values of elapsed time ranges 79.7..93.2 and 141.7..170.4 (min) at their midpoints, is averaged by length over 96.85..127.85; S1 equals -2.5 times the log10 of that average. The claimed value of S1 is 0.26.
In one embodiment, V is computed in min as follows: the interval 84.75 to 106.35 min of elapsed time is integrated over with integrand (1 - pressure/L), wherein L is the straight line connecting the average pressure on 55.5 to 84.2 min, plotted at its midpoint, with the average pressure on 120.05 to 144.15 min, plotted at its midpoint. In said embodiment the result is 3.6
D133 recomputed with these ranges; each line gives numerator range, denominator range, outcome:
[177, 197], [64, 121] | 0.60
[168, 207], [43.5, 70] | 0.63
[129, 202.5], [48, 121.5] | 0.90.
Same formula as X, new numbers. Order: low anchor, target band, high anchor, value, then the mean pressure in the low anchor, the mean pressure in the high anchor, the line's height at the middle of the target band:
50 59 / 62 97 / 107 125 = -0.07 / 4.34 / 3.35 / 3.94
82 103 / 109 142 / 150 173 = -0.01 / 3.87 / 3.92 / 3.89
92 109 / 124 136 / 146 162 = -0.19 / 3.07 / 4.11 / 3.64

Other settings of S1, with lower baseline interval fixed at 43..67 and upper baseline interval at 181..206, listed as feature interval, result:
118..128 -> -0.22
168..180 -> -0.19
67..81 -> -0.04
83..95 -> -0.09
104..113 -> 0.47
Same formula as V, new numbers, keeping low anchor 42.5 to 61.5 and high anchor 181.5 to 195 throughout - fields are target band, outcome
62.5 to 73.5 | -0.45 min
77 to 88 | -1.24 min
